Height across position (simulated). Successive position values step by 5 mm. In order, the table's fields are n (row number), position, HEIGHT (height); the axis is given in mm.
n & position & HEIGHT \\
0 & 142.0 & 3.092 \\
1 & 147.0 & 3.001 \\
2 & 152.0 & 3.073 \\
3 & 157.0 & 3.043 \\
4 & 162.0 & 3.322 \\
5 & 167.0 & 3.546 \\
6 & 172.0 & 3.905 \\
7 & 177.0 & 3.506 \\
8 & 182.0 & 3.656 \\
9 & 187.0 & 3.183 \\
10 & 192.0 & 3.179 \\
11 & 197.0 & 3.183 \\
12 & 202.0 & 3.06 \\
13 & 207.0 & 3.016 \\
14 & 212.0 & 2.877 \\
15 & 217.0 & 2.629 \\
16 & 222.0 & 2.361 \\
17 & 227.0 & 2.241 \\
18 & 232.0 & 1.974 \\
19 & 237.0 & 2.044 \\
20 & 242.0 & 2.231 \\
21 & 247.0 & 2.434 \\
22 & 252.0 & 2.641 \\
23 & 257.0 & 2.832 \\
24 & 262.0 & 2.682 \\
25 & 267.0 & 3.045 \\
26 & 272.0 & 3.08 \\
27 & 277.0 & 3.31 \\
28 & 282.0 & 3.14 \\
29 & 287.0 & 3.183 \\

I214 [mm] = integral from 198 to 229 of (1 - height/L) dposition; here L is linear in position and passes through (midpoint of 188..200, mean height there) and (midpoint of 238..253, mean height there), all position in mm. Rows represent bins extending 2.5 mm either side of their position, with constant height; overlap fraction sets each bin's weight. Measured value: 1.7 mm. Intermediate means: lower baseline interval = 3.18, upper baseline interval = 2.38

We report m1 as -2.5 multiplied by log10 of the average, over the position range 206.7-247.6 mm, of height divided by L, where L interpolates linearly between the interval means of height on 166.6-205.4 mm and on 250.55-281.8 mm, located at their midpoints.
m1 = 0.31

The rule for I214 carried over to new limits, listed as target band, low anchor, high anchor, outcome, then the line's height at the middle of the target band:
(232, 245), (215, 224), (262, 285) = 2.83 mm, 2.71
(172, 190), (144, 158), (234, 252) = -4.55 mm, 2.79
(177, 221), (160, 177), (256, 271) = 3.52 mm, 3.36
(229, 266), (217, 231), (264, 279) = 4.10 mm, 2.72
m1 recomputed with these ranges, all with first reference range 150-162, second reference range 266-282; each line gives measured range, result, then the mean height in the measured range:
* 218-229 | 0.31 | 2.35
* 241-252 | 0.29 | 2.42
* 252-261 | 0.15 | 2.75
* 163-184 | -0.16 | 3.63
